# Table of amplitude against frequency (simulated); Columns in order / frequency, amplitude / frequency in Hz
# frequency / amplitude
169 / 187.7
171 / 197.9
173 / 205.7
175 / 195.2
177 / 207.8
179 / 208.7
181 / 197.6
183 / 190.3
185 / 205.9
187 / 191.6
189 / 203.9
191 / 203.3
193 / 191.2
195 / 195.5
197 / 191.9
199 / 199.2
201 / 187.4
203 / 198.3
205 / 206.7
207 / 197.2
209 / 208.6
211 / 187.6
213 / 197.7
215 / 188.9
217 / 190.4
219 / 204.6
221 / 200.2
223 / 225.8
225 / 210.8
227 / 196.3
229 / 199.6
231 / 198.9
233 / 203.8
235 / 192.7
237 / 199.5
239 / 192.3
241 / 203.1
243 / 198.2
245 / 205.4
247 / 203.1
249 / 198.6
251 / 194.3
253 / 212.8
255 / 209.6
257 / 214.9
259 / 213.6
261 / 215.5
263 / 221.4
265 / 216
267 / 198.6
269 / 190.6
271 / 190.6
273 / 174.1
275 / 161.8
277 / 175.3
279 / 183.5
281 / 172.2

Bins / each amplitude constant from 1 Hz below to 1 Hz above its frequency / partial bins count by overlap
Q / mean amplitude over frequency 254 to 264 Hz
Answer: 215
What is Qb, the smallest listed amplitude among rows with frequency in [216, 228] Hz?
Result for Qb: 190.4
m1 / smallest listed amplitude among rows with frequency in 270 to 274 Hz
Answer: 174.1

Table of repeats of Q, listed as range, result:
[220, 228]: 208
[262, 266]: 219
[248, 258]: 206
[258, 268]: 213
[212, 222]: 196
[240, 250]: 202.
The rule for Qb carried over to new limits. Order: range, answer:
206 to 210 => 197.2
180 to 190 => 190.3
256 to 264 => 213.6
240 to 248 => 198.2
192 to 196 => 191.2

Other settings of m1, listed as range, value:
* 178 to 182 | 197.6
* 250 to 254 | 194.3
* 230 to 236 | 192.7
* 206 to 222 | 187.6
